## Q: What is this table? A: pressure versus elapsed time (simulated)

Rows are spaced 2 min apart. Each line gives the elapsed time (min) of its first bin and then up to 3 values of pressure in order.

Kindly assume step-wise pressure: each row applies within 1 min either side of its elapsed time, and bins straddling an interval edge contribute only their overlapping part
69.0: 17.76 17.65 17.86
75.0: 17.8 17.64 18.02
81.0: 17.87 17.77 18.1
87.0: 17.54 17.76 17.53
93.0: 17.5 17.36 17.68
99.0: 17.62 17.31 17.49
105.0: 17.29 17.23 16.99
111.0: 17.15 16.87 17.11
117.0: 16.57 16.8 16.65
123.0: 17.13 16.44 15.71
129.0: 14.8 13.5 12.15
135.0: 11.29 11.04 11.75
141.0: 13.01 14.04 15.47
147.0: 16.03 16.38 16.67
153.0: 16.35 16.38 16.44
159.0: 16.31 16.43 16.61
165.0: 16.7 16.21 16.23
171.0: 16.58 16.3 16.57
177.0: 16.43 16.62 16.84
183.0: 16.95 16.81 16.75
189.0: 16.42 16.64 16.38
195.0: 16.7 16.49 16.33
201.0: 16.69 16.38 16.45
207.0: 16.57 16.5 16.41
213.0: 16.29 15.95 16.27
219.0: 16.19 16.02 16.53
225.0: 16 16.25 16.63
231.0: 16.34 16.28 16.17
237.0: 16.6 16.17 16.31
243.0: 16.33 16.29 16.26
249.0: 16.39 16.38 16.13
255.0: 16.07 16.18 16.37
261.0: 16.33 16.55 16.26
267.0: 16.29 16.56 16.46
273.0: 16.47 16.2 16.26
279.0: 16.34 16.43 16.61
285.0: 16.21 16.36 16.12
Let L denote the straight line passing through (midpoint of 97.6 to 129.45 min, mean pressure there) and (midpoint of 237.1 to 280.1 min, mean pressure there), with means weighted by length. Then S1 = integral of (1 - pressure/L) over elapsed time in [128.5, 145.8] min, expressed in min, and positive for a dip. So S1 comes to 3.97 min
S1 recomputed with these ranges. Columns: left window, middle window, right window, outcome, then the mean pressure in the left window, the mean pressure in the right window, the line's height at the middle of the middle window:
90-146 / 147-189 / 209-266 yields -1.4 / 15.8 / 16.3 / 16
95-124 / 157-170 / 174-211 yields 0.3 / 17.1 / 16.6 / 16.8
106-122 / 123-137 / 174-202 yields 2.4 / 16.9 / 16.6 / 16.9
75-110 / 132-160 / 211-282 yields 4.3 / 17.6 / 16.3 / 17.1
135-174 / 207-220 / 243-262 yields -0.3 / 15.4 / 16.3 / 15.9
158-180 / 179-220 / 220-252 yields -0.3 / 16.5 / 16.3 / 16.4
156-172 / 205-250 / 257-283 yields 0.3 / 16.4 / 16.4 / 16.4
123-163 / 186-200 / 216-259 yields -0.8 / 14.9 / 16.3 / 15.6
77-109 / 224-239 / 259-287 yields 0.3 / 17.6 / 16.4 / 16.7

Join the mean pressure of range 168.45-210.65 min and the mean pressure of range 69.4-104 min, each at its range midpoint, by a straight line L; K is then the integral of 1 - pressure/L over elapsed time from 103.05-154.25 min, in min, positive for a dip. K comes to 5.4 min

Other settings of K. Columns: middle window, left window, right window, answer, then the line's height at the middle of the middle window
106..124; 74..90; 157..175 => 0.3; 17.3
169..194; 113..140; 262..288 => -2.0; 15.4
